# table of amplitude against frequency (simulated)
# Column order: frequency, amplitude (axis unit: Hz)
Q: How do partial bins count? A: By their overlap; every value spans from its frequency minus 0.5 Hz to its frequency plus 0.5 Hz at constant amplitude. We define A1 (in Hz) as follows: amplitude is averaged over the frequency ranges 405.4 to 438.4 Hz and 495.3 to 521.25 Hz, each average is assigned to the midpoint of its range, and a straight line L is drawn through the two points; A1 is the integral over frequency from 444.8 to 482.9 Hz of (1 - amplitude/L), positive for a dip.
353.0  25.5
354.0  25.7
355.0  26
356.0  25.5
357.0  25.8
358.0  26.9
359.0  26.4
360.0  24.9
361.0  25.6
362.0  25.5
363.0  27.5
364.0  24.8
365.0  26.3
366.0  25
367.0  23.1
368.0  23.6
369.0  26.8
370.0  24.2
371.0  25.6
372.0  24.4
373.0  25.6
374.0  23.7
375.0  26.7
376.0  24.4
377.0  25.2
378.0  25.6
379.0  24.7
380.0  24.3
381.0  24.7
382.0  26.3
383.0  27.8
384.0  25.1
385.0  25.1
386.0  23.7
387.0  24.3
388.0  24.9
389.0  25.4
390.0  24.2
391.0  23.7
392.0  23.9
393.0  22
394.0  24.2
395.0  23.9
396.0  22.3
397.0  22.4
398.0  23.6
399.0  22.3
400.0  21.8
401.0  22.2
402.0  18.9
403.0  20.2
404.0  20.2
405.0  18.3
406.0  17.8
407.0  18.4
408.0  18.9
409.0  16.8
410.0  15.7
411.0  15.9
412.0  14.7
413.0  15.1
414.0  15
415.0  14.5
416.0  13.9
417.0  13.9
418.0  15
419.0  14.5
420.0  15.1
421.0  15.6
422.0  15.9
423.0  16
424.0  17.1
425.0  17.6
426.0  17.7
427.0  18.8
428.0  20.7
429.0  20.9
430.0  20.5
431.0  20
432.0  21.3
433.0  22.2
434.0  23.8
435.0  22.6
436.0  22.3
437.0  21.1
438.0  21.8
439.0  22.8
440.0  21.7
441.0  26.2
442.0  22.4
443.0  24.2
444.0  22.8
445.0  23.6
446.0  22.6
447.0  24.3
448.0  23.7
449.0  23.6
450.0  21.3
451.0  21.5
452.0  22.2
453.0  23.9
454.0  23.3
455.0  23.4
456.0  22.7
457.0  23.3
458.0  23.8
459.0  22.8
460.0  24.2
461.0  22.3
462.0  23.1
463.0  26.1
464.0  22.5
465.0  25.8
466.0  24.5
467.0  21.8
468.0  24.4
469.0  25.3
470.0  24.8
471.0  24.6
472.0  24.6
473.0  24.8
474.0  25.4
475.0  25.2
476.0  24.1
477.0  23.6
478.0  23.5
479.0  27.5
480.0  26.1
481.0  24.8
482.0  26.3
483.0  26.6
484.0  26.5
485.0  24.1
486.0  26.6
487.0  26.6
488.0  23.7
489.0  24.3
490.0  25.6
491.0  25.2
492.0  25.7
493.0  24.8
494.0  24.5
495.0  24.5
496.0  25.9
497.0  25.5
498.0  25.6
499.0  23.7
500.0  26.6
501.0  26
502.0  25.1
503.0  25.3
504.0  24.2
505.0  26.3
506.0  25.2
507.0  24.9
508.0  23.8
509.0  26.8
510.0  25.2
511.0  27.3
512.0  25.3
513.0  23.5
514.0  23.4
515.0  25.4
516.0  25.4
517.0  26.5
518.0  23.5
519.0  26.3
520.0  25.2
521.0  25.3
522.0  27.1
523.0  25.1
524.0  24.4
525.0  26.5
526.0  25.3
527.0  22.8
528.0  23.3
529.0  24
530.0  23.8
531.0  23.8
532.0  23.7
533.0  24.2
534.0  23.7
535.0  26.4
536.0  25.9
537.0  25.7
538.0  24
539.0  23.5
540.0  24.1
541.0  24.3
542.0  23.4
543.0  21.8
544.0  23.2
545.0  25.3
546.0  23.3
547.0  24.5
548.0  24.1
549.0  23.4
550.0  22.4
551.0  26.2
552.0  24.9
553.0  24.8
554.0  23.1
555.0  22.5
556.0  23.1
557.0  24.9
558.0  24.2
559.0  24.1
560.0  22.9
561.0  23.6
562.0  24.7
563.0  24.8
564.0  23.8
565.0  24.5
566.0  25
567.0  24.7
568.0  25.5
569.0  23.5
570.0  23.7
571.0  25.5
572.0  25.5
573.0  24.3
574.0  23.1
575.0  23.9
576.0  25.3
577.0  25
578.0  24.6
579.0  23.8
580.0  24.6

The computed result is -4.50 Hz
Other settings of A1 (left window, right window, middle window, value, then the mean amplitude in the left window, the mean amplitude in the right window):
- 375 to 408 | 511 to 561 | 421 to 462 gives 3.2 Hz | 23.2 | 24.4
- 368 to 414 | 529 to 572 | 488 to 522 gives -2.2 Hz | 22.5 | 24.2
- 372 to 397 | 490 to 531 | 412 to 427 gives 5.6 Hz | 24.6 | 25.1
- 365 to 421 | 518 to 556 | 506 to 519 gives -0.7 Hz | 21.6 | 24.3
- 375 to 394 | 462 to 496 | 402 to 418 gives 5.3 Hz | 24.8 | 25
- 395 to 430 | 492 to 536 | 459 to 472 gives -1.5 Hz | 18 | 25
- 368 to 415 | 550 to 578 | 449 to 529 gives -4.3 Hz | 22.3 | 24.3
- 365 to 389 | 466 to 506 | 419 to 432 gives 3.7 Hz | 25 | 25.1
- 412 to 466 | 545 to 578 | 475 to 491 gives -2.4 Hz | 20.8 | 24.2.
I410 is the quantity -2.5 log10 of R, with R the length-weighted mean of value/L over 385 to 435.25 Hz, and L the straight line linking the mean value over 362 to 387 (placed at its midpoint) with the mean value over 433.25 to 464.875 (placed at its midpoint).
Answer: 0.229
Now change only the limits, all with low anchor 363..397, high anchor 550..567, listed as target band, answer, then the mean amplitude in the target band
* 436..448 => 0.07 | 23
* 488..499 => -0.03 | 25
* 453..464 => 0.05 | 23.5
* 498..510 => -0.04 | 25.3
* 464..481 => -0.01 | 24.7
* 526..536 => 0.01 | 24.1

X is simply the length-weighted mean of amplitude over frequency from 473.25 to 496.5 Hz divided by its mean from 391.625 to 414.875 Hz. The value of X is 1.3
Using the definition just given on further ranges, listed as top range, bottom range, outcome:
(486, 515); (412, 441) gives 1.36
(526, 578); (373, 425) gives 1.17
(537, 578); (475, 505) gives 0.95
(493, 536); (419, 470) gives 1.14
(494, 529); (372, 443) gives 1.20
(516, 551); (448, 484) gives 1.01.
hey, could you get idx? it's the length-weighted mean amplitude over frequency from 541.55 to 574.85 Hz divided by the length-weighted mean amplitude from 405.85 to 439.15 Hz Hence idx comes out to 1.34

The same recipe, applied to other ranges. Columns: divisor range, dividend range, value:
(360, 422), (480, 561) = 1.13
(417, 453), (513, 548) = 1.19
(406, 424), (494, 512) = 1.62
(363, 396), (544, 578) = 0.98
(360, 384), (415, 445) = 0.77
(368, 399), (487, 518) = 1.02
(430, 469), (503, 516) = 1.09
